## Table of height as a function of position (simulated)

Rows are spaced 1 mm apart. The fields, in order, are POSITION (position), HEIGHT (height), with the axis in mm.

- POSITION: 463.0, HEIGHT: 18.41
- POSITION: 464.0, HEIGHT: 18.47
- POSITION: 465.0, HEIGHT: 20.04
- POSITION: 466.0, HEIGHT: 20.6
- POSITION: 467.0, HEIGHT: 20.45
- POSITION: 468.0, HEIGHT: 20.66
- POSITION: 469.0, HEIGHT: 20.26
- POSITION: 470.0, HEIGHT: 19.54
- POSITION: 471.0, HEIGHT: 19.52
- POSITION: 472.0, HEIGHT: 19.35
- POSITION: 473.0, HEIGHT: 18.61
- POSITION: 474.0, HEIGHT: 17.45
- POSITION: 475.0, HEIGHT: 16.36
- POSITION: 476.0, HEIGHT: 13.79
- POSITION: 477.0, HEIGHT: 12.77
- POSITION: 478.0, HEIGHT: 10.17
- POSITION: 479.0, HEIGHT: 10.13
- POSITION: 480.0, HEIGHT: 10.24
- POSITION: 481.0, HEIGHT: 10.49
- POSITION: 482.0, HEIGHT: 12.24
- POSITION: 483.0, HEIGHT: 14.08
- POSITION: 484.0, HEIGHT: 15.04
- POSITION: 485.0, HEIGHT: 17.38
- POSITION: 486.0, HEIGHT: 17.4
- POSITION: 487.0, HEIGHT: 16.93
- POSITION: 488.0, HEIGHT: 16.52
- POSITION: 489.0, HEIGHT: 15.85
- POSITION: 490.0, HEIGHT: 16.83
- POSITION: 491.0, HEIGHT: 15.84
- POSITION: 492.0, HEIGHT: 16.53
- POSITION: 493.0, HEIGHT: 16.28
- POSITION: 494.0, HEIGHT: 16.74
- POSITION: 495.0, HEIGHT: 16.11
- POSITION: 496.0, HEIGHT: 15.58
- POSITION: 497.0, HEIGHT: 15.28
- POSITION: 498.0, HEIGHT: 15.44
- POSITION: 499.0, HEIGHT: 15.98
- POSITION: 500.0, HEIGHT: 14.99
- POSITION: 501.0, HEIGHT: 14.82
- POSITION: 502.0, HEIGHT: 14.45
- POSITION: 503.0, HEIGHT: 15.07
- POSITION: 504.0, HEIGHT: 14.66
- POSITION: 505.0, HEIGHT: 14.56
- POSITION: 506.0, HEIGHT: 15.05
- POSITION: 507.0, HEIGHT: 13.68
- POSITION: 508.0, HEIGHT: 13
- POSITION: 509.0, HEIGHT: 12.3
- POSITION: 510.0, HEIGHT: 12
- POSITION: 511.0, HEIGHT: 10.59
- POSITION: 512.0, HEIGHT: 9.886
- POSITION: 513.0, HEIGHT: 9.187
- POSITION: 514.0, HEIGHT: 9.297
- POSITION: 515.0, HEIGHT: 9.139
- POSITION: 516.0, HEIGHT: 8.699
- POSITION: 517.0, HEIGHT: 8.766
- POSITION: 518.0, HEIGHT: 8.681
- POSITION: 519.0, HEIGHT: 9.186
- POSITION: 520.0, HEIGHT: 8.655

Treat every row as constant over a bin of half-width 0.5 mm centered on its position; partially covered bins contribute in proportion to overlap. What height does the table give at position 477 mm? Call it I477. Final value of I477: 12.77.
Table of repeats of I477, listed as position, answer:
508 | 13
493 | 16.28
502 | 14.45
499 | 15.98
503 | 15.07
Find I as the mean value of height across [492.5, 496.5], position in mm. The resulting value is 16.2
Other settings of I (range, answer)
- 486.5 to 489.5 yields 16.4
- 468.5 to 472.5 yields 19.7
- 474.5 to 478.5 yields 13.3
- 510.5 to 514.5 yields 9.74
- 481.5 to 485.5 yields 14.7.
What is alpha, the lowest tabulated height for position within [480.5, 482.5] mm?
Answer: 10.49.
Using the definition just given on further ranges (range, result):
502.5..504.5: 14.66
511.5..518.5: 8.681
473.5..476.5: 13.79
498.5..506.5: 14.45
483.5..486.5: 15.04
